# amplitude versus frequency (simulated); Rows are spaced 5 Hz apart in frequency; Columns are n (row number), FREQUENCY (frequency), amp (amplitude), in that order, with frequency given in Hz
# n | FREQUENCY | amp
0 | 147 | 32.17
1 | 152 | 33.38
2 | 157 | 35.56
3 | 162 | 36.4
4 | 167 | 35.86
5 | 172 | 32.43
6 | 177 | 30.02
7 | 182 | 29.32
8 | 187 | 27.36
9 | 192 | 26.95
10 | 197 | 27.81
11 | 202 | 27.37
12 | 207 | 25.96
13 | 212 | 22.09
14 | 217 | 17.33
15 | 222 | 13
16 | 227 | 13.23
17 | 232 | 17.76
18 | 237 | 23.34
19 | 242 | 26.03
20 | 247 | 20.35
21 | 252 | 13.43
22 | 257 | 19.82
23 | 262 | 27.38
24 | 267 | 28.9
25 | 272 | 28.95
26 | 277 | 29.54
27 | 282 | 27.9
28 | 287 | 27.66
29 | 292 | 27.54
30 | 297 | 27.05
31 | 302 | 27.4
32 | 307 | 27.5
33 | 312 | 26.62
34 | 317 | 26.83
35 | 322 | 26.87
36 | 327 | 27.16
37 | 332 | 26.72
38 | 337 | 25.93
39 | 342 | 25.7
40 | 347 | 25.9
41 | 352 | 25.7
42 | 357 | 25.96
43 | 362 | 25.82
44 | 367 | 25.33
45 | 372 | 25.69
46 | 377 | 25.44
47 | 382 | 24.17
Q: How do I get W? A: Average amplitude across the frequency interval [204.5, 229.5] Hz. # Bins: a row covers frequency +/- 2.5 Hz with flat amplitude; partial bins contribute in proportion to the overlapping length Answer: 18.3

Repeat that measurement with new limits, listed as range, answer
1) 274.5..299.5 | 27.9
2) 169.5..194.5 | 29.2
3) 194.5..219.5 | 24.1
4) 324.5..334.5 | 26.9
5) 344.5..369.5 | 25.7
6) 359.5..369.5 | 25.6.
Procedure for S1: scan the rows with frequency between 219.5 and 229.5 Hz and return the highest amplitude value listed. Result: 13.23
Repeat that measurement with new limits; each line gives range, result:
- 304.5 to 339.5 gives 27.5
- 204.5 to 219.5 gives 25.96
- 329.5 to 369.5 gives 26.72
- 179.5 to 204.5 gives 29.32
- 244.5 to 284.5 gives 29.54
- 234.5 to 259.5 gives 26.03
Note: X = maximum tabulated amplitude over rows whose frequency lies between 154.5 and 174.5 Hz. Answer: 36.4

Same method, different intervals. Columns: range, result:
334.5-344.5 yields 25.93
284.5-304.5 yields 27.66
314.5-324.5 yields 26.87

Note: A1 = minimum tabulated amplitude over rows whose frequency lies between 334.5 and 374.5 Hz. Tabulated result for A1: 25.33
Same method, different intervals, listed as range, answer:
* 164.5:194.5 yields 26.95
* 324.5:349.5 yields 25.7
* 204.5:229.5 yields 13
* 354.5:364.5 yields 25.82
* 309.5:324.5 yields 26.62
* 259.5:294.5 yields 27.38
